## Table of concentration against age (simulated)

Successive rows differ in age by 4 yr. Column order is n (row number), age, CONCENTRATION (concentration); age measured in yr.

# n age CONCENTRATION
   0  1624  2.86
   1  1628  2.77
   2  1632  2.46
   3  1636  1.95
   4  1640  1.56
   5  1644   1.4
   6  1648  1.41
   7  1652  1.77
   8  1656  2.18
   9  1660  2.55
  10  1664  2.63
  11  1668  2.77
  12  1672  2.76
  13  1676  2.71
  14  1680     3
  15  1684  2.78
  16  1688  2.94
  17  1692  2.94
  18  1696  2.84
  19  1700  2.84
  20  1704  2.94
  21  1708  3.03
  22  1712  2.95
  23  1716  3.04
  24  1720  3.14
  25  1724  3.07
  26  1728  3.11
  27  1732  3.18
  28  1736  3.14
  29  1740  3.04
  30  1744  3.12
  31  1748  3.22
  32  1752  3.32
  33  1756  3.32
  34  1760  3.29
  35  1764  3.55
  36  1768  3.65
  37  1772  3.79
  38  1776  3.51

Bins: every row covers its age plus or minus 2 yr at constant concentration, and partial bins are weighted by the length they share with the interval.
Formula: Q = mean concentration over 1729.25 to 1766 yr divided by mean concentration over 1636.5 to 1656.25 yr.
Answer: 2.0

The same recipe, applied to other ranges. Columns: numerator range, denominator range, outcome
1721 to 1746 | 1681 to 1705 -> 1.08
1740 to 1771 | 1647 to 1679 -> 1.40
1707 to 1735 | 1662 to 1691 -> 1.10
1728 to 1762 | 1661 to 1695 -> 1.14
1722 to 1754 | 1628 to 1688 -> 1.36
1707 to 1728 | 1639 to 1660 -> 1.74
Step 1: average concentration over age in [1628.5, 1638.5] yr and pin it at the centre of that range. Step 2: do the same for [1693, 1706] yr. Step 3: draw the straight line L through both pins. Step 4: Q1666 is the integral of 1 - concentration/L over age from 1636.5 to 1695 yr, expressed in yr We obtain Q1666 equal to 4.6 yr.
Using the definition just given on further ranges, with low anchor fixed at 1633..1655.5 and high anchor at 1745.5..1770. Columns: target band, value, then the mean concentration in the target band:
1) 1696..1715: -2.4 yr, 2.93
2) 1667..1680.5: -4.2 yr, 2.79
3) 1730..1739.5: -0.3 yr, 3.14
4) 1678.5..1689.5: -3.0 yr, 2.9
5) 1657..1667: -3.1 yr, 2.57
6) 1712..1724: -1.2 yr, 3.06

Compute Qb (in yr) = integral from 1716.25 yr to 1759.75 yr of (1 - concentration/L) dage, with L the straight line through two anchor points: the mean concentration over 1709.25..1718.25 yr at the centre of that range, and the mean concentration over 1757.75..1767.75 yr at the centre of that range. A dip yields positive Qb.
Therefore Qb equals 0.8 yr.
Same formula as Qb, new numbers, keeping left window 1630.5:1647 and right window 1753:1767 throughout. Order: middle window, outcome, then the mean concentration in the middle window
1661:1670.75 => -2.41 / 2.69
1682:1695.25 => -2.28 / 2.88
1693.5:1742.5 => -3.25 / 3.03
